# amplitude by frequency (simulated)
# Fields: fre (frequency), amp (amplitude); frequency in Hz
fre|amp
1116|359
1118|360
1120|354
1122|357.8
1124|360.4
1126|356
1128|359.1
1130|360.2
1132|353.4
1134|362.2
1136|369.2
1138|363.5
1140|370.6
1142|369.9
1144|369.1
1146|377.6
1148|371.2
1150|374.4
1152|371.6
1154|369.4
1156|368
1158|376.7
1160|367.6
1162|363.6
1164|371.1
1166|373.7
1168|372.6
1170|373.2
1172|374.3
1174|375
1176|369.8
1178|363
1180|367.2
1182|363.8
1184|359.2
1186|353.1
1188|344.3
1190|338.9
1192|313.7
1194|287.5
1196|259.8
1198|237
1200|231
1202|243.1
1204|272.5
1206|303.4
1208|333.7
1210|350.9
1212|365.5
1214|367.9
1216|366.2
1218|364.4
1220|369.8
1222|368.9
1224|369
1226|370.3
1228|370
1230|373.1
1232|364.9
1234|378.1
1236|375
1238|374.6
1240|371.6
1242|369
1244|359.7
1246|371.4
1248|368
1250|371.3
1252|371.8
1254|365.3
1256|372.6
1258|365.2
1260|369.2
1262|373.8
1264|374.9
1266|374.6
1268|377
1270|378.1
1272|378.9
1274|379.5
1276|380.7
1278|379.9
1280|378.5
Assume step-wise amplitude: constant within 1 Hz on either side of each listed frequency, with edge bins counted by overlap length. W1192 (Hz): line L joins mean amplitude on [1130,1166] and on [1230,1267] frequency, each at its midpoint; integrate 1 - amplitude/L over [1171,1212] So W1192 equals 5.1 Hz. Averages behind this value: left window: 369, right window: 371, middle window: 323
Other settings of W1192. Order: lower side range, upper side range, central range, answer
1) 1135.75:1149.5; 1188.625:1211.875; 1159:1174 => -1.5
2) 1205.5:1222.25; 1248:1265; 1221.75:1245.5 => -0.5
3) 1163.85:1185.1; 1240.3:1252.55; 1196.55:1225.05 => 3.5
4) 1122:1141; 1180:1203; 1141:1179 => -4.1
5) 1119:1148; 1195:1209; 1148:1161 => -1.4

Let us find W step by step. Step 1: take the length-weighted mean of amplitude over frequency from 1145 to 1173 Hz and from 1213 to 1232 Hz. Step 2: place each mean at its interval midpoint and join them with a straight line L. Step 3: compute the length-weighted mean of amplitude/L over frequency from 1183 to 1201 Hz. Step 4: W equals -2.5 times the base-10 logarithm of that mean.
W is 0.22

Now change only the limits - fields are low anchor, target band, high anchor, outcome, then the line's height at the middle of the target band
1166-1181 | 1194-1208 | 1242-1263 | 0.36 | 370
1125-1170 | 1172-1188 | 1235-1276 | 0.02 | 369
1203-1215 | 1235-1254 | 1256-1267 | -0.03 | 359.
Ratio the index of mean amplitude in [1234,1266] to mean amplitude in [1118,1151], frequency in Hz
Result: 1.0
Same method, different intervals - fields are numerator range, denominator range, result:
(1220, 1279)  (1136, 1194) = 1.02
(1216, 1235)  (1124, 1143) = 1.02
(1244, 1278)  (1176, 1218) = 1.15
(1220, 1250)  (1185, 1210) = 1.25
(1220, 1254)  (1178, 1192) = 1.05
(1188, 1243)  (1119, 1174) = 0.92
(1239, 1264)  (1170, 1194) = 1.04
